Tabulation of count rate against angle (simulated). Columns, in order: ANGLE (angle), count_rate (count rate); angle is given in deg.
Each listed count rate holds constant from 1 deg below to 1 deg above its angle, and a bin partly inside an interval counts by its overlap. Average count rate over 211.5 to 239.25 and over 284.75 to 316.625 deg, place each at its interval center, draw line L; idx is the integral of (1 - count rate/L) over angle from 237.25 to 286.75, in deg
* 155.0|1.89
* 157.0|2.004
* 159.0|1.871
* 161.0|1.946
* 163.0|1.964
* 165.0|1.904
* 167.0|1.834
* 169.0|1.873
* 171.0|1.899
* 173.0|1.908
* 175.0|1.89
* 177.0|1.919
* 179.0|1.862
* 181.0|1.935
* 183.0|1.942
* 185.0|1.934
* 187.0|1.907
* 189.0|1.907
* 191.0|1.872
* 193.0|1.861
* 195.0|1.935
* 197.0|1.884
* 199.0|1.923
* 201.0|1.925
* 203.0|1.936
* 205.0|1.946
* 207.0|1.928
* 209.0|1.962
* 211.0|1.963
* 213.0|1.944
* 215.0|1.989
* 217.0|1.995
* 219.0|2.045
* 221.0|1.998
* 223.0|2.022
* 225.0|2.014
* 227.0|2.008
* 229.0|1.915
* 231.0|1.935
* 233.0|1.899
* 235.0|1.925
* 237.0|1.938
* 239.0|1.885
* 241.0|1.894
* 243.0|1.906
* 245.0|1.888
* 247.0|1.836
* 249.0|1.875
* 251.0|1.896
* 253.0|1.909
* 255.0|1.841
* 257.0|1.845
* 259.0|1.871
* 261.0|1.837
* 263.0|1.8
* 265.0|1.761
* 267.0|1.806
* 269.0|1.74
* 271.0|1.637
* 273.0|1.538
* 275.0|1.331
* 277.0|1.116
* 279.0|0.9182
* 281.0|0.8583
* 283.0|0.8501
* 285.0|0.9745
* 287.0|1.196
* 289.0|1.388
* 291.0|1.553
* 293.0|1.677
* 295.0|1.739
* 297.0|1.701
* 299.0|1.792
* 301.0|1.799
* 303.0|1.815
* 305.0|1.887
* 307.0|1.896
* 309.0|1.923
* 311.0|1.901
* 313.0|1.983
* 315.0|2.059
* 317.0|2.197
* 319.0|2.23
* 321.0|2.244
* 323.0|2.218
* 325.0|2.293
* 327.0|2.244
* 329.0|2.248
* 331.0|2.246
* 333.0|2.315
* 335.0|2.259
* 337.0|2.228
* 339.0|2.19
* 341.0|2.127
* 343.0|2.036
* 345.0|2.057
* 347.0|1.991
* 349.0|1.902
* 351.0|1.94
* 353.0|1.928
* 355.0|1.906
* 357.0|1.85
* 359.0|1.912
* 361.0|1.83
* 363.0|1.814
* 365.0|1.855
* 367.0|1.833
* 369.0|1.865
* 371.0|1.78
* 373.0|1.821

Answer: 6.5 deg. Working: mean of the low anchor 1.97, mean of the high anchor 1.73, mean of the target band 1.62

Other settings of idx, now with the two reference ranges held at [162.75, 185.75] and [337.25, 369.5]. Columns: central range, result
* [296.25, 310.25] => 0.73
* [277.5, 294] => 6.46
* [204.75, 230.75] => -0.88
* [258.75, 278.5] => 3.17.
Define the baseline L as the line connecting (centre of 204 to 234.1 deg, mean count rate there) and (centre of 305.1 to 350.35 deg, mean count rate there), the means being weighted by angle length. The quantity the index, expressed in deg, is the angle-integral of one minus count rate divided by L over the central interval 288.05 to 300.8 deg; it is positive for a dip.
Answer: 2.6 deg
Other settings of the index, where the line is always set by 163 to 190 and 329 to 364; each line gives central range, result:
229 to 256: 0.8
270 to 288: 7.5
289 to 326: 1.5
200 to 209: -0.1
